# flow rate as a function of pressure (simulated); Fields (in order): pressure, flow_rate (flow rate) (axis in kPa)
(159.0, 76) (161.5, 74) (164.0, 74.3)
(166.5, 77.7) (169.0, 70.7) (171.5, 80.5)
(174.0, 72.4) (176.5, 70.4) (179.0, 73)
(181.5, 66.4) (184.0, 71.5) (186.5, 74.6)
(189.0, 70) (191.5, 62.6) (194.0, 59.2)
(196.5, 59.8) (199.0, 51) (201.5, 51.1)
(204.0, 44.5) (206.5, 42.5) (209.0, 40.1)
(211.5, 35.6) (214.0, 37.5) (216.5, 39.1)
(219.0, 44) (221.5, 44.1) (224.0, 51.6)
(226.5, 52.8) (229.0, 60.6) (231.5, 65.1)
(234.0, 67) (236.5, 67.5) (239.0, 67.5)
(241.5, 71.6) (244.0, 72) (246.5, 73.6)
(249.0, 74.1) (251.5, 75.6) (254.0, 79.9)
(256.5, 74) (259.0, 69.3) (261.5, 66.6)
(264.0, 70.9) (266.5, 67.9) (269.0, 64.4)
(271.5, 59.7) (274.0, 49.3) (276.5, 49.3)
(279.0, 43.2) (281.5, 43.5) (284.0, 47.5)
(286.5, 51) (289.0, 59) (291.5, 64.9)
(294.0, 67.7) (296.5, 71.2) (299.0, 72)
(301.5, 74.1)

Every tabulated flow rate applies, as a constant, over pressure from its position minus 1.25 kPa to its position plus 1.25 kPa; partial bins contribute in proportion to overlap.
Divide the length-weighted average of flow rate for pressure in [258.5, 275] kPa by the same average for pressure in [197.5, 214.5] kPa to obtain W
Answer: 1.47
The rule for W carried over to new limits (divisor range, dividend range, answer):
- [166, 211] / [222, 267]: 1.08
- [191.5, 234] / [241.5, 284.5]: 1.29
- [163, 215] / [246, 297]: 1.02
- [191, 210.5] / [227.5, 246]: 1.33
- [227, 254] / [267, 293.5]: 0.78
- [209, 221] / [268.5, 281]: 1.32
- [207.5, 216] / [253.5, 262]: 1.90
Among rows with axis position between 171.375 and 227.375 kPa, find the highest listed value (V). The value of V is 80.5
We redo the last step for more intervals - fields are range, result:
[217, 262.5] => 79.9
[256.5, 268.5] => 74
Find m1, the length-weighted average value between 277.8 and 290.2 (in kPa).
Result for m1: 48.8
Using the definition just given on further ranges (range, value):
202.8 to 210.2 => 42.4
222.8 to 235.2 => 59.4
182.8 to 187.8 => 73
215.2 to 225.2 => 44.6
